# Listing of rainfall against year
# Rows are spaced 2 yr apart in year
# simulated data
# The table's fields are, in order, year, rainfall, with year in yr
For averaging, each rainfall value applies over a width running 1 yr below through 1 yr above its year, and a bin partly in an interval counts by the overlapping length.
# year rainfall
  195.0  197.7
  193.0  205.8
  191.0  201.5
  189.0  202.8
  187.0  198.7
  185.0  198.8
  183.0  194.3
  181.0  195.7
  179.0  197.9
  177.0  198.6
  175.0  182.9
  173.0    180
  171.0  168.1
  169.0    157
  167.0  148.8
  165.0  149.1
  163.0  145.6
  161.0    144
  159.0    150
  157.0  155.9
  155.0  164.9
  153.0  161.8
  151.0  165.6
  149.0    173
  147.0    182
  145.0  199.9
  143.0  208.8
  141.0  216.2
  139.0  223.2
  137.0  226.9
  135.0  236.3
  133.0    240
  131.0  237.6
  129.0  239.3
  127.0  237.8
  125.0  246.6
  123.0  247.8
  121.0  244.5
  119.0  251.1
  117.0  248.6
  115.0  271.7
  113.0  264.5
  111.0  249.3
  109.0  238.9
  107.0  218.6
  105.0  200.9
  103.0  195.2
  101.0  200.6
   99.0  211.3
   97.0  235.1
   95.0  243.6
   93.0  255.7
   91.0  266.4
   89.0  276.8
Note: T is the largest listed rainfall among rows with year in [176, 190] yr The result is 202.8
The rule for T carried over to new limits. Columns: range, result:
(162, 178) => 198.6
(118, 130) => 251.1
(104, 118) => 271.7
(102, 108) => 218.6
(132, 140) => 240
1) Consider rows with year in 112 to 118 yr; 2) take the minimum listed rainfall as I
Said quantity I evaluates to 248.6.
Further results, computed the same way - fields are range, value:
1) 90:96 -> 243.6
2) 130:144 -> 208.8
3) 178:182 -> 195.7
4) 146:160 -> 150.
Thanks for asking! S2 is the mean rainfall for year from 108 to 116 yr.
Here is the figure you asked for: 256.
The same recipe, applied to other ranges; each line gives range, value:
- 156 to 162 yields 150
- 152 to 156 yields 163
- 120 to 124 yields 246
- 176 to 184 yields 197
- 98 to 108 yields 205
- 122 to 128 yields 244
